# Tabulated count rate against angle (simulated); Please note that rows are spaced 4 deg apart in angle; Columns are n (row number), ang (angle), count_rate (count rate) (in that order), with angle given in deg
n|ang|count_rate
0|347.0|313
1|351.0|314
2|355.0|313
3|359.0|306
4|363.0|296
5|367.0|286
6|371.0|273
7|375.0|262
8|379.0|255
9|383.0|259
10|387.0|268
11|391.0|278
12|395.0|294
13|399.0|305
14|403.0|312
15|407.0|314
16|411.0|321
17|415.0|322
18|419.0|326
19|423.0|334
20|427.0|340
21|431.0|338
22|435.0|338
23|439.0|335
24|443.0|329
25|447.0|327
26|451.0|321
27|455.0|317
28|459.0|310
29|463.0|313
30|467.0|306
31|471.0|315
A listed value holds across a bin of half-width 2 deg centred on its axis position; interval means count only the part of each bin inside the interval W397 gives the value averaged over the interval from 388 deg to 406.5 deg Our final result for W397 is 297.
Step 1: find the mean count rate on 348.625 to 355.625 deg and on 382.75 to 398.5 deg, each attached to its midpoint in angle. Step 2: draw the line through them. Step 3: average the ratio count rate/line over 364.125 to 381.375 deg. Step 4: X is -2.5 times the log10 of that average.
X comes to 0.10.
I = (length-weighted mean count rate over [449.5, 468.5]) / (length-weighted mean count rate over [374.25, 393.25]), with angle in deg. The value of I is 1.2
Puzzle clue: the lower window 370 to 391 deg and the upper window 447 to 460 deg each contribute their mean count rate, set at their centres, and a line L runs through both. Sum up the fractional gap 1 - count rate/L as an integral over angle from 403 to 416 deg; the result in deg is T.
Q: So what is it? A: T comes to -1.5 deg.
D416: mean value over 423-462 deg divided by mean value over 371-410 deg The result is 1.2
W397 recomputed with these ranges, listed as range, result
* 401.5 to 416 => 317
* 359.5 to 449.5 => 305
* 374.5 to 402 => 276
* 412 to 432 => 331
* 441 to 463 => 320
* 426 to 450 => 334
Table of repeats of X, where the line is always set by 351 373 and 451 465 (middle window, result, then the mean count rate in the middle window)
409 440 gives -0.080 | 332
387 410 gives 0.017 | 299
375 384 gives 0.163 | 258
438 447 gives -0.064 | 331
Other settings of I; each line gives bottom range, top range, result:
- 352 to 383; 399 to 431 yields 1.14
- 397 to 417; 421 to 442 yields 1.07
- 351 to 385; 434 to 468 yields 1.14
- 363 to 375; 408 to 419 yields 1.15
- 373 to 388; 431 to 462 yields 1.25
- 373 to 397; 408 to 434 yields 1.22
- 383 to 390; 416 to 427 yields 1.24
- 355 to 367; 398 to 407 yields 1.03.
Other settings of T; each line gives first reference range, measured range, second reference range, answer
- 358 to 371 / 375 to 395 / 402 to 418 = 2.4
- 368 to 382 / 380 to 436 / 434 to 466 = -3.6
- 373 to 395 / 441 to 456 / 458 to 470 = -1.1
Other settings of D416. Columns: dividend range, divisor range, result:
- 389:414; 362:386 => 1.13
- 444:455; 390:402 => 1.09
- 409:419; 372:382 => 1.24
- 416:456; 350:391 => 1.17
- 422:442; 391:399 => 1.15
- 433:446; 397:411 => 1.07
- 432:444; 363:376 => 1.20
